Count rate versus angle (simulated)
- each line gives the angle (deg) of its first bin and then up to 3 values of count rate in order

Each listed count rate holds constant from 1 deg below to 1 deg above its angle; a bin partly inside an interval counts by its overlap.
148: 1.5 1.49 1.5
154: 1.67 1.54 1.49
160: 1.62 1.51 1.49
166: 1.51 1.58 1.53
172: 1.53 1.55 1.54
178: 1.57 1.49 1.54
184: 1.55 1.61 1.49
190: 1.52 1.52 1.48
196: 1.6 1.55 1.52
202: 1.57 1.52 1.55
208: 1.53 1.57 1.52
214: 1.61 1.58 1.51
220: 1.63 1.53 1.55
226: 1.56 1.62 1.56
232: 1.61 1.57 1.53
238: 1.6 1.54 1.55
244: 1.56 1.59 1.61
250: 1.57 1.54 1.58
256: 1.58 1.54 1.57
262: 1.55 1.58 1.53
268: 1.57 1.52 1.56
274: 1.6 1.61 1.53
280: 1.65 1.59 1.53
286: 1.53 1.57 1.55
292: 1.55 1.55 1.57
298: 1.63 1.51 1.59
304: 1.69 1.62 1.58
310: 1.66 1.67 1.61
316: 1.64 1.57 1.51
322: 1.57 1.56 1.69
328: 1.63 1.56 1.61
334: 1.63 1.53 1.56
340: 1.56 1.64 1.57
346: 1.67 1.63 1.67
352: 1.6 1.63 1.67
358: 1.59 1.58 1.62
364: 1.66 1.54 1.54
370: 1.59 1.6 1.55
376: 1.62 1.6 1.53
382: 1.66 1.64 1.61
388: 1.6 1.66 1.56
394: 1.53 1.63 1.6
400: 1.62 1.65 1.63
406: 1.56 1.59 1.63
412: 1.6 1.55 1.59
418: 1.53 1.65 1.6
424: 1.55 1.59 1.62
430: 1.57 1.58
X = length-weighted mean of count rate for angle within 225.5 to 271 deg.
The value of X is 1.57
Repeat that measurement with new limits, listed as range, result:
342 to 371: 1.61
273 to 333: 1.59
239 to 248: 1.57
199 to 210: 1.54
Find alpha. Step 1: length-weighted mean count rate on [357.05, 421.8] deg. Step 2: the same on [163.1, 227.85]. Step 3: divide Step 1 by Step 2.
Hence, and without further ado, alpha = 1.03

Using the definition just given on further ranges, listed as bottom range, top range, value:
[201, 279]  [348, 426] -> 1.02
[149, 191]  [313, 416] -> 1.04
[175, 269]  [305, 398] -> 1.03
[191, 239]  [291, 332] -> 1.03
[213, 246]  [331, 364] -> 1.03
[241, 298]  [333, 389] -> 1.02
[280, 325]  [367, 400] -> 1.01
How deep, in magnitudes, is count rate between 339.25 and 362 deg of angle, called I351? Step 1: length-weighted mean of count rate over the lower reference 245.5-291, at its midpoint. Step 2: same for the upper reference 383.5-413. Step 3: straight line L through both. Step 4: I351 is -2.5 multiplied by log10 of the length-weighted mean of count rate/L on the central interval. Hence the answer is -0.02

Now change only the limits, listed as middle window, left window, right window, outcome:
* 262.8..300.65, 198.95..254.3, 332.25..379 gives 0.01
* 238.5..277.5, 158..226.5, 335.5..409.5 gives 0.00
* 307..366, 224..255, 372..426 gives -0.01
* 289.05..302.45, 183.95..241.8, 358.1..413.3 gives 0.01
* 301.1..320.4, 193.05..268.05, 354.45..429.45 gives -0.03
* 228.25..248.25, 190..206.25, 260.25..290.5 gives -0.01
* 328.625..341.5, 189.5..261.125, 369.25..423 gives 0.00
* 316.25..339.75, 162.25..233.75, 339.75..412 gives 0.00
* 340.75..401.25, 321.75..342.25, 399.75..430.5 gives -0.01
